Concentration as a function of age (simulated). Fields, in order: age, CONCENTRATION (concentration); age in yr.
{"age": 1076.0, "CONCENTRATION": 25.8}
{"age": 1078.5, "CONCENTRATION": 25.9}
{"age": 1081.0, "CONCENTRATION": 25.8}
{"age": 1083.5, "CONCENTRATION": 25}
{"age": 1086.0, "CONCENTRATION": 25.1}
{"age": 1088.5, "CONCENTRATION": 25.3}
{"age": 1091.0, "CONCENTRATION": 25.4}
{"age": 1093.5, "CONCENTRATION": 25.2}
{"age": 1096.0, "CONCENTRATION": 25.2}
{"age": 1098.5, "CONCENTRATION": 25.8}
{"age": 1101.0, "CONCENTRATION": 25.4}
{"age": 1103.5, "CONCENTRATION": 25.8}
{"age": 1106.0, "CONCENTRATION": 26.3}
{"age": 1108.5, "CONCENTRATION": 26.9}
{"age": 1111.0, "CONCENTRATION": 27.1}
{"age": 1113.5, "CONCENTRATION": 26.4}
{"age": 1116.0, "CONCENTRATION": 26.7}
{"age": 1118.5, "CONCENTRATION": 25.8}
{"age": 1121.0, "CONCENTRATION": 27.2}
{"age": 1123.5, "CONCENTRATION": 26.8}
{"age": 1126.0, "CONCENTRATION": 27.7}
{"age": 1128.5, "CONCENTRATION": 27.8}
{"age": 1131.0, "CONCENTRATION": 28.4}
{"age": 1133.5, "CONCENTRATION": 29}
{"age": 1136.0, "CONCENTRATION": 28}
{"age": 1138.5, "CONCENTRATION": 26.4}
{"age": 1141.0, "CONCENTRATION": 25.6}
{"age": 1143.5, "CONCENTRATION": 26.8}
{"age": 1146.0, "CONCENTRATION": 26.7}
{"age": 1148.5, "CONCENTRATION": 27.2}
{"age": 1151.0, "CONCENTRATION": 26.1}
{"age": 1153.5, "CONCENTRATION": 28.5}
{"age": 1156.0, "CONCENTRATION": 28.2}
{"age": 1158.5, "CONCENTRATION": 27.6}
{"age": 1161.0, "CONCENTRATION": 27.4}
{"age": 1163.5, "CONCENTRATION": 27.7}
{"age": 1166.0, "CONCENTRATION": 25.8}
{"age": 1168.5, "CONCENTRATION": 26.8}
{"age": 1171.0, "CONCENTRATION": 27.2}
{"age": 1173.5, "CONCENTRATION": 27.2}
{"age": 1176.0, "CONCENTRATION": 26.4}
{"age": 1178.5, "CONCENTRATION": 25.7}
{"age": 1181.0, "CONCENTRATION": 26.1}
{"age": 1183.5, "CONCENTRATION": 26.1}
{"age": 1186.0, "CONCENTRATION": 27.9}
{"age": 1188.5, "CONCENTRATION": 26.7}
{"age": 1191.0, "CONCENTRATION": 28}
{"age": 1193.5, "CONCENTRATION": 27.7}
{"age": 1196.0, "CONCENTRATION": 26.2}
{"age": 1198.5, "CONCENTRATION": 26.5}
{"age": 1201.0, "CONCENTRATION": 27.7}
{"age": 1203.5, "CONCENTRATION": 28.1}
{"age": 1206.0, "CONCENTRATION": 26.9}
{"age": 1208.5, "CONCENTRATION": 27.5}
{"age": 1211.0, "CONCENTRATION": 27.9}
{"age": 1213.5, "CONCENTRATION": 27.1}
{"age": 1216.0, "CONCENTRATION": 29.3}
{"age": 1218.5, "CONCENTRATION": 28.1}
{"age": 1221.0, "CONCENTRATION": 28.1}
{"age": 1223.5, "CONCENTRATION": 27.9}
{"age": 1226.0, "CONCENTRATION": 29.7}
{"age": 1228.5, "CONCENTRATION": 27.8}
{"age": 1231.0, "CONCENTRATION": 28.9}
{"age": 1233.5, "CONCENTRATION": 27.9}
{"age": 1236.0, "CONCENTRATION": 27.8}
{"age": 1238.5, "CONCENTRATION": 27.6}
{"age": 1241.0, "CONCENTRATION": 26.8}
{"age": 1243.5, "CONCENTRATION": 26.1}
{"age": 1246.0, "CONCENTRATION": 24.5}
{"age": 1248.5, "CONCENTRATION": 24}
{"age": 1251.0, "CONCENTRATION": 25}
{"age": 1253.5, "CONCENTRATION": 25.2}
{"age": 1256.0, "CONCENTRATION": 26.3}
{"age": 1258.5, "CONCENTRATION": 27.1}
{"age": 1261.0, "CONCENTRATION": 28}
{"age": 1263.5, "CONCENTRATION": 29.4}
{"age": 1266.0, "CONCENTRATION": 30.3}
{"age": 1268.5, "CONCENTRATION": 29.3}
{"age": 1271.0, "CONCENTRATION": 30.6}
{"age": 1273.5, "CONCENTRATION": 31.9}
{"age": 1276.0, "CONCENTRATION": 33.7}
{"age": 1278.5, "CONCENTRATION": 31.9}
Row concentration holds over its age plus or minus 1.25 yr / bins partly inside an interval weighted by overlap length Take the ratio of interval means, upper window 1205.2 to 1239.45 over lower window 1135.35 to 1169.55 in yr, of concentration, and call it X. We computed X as 1.0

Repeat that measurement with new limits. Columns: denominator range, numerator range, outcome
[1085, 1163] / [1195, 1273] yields 1.03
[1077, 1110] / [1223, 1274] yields 1.08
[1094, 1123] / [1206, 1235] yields 1.07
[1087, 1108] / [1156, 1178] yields 1.06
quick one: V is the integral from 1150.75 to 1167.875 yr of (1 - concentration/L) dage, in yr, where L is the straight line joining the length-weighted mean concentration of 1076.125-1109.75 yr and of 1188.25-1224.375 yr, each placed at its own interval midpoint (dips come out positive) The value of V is -0.4 yr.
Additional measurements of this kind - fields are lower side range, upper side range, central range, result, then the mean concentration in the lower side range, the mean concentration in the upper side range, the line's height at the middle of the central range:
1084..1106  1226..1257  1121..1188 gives -3.10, 25.4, 26.6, 25.9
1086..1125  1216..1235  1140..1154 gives 0.07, 26.1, 28.4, 26.9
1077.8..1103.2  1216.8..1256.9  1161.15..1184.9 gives -0.26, 25.4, 27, 26.3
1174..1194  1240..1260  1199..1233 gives -2.33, 26.8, 25.6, 26.2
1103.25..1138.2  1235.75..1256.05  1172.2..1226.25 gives -2.16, 27.2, 25.8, 26.3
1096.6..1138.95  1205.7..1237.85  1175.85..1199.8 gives 0.83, 26.9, 28.1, 27.7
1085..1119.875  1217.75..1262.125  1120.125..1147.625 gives -1.21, 25.9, 27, 26.2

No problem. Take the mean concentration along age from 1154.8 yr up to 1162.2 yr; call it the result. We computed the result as 27.7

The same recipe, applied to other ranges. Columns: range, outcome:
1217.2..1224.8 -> 28.1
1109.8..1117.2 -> 26.7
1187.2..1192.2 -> 27.3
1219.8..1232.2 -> 28.5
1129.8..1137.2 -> 28.5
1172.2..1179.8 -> 26.4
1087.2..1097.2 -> 25.3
